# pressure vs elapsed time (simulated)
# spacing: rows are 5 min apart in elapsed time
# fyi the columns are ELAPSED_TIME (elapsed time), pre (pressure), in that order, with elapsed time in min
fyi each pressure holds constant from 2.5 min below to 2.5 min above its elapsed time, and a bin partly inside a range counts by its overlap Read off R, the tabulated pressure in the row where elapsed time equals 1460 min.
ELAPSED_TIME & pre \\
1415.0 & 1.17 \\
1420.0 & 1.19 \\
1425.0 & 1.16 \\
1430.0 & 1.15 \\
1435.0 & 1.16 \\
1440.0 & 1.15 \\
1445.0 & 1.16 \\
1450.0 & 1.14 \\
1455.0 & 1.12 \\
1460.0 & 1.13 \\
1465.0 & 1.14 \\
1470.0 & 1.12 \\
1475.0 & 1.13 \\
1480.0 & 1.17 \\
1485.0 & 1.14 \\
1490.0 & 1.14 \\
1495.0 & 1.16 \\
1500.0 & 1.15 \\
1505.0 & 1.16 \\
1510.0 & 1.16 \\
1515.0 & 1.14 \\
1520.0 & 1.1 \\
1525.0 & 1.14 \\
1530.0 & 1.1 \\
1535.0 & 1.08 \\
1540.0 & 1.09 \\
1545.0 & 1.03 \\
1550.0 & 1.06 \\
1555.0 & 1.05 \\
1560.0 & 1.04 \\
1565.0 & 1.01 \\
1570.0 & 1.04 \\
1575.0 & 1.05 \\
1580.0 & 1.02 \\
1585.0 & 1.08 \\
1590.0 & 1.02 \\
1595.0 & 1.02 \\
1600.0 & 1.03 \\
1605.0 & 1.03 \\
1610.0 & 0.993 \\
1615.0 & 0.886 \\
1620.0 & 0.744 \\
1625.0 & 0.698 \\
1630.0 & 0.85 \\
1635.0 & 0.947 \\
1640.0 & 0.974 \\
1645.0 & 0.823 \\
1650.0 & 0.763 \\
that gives 1.13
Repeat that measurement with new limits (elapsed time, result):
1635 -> 0.947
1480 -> 1.17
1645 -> 0.823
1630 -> 0.85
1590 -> 1.02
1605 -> 1.03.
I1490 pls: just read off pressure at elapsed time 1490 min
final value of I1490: 1.14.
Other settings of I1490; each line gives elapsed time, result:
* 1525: 1.14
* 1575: 1.05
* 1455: 1.12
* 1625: 0.698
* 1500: 1.15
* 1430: 1.15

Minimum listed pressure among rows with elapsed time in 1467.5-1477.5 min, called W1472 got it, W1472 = 1.12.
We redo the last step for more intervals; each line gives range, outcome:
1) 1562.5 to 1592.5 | 1.01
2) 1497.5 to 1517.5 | 1.14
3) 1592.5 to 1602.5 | 1.02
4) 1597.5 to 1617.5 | 0.886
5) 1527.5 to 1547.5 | 1.03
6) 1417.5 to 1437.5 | 1.15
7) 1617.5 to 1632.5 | 0.698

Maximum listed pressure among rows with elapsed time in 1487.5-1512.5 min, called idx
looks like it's 1.16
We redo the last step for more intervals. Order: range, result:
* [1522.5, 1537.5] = 1.14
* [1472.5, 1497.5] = 1.17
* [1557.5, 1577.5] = 1.05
